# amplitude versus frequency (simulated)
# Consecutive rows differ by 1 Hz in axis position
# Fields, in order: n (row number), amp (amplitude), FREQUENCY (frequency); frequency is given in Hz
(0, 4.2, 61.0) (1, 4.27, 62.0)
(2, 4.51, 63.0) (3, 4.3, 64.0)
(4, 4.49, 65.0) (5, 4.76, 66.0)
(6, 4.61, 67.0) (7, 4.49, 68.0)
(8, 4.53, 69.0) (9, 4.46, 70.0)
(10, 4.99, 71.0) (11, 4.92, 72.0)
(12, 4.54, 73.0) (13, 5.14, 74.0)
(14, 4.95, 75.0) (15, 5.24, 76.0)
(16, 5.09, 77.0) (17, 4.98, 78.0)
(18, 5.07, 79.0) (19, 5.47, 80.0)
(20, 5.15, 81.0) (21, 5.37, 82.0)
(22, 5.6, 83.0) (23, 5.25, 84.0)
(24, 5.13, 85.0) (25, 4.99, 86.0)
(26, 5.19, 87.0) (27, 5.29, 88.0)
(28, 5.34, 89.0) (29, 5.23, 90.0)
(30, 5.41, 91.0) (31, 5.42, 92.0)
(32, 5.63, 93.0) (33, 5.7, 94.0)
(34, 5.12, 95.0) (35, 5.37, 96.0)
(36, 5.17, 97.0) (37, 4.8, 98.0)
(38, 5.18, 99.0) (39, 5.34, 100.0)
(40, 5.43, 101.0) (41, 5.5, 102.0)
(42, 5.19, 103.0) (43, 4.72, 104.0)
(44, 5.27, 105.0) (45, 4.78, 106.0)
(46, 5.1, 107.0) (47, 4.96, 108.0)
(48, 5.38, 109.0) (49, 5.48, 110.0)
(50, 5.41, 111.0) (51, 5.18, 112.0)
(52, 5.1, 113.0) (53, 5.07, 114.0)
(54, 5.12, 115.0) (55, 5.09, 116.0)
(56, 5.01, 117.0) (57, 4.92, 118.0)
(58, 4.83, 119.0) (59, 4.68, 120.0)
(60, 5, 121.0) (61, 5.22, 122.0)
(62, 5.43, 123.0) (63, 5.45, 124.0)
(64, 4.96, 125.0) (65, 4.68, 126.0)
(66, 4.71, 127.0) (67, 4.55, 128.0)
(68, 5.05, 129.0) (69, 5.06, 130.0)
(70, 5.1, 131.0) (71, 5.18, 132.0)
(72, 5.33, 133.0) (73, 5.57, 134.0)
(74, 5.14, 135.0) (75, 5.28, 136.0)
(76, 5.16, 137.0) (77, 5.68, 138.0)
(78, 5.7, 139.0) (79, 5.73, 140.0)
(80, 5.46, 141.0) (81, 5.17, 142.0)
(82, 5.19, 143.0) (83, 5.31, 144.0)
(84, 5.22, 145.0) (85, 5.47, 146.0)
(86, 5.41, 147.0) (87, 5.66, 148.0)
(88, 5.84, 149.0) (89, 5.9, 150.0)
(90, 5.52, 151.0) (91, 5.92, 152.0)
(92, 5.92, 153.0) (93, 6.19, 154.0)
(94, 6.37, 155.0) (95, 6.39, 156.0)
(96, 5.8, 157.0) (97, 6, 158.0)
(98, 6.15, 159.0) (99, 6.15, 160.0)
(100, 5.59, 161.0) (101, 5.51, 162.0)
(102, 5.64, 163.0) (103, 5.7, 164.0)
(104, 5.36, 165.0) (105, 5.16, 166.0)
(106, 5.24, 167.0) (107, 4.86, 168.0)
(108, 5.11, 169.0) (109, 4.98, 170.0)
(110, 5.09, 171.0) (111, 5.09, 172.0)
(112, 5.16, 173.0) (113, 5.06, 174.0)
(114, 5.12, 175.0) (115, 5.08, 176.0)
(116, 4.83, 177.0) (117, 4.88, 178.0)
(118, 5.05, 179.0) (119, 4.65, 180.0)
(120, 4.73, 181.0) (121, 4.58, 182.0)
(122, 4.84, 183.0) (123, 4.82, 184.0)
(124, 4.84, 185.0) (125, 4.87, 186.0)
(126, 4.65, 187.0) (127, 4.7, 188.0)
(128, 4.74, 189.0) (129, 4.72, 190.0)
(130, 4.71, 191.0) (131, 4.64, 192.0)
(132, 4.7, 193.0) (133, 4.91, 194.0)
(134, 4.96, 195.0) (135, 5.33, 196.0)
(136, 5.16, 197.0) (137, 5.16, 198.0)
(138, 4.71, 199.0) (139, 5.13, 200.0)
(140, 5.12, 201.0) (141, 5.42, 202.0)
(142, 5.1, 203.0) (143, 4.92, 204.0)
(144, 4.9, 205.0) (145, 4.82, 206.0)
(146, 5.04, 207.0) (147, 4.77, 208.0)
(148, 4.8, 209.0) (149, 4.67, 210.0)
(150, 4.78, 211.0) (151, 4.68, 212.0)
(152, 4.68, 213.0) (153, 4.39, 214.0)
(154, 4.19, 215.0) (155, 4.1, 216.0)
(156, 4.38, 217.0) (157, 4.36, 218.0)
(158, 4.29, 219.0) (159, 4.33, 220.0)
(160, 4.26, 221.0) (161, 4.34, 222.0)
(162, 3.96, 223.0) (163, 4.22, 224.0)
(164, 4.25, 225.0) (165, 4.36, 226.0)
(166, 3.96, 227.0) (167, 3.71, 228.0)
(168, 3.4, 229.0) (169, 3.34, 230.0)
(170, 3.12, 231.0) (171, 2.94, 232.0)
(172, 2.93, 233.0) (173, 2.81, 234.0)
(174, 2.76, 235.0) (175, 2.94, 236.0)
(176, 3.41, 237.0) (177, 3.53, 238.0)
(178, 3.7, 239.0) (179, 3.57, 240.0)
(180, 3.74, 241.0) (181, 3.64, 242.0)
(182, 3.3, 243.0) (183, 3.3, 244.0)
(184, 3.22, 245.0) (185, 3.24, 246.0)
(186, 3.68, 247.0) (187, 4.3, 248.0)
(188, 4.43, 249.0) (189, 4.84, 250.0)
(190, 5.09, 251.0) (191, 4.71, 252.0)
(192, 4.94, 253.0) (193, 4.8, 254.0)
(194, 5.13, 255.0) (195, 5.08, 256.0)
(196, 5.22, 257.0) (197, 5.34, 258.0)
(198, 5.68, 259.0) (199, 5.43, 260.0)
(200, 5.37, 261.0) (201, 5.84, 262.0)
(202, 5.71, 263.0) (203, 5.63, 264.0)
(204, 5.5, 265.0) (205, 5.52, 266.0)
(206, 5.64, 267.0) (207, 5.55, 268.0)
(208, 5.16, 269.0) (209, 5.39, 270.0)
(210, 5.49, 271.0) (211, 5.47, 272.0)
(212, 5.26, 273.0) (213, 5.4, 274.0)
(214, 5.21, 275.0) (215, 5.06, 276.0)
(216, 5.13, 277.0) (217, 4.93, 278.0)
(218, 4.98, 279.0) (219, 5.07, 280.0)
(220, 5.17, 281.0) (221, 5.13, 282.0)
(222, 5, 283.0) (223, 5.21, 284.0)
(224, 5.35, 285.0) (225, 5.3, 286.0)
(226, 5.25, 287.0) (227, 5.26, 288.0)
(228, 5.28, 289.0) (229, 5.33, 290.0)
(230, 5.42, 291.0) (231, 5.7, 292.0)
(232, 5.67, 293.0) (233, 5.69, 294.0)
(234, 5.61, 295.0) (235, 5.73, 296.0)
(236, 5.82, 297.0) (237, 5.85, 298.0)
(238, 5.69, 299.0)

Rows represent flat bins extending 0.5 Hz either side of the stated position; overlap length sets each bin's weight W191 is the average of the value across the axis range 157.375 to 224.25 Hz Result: 4.91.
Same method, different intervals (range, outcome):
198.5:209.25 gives 4.98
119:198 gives 5.24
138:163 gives 5.73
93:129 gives 5.12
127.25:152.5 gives 5.38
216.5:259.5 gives 4.01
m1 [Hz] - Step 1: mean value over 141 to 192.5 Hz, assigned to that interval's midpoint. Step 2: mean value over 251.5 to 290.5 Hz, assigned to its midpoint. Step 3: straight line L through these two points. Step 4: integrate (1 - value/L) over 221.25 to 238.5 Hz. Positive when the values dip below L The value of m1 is 5.70 Hz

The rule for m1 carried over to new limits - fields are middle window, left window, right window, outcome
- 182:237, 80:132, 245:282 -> 7.6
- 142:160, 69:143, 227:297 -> -2.7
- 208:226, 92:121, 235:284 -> 1.7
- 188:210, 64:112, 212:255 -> -3.8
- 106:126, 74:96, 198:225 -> 0.0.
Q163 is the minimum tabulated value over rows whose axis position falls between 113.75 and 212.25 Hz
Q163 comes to 4.55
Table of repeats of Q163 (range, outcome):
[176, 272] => 2.76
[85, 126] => 4.68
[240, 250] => 3.22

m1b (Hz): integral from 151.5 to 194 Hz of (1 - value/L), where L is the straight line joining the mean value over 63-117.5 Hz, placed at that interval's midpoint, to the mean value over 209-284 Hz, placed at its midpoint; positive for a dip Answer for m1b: -3.93 Hz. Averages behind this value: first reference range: 5.1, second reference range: 4.49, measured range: 5.22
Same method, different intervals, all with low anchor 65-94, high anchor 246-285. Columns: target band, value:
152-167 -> -2.1 Hz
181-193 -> 0.9 Hz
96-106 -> -0.2 Hz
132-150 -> -1.2 Hz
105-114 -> -0.1 Hz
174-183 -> 0.4 Hz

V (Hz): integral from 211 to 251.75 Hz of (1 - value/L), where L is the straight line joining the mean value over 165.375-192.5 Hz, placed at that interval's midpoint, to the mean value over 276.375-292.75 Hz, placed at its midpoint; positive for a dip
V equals 9.7 Hz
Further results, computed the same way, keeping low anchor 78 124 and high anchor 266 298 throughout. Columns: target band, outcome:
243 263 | 2.34 Hz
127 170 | -2.13 Hz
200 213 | 0.92 Hz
